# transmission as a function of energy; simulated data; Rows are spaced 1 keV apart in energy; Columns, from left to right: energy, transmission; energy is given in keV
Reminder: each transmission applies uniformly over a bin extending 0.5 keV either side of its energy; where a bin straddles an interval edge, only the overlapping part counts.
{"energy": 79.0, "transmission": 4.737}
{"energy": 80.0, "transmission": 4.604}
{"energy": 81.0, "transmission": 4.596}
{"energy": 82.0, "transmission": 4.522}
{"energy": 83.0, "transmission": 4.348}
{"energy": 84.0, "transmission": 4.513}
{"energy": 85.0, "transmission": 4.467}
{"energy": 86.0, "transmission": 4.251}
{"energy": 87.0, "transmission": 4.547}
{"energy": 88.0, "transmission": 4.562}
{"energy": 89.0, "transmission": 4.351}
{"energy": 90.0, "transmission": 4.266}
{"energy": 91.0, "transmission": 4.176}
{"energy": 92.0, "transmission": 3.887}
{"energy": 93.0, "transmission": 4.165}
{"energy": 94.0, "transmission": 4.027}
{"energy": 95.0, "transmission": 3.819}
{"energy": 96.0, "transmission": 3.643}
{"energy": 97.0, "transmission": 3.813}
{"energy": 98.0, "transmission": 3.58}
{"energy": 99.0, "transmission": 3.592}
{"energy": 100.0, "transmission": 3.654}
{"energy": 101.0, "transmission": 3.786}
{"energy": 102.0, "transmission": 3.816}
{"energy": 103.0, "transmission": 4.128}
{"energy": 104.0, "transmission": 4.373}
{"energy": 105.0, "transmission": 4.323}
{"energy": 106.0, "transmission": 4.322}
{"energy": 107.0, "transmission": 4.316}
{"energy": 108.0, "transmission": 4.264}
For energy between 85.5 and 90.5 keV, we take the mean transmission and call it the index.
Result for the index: 4.4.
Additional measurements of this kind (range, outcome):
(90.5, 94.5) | 4.06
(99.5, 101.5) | 3.72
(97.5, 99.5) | 3.59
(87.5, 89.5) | 4.46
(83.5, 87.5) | 4.44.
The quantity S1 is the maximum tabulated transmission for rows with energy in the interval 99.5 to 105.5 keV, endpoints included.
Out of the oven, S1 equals 4.373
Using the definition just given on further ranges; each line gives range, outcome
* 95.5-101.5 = 3.813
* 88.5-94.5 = 4.351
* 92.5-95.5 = 4.165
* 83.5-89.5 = 4.562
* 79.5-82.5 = 4.604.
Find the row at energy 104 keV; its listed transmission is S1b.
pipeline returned 4.373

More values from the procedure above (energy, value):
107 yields 4.316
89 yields 4.351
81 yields 4.596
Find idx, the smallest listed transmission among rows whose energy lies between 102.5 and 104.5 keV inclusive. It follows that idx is 4.128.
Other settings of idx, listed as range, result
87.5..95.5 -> 3.819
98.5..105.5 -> 3.592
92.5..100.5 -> 3.58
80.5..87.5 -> 4.251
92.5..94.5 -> 4.027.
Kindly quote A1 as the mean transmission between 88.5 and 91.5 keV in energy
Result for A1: 4.26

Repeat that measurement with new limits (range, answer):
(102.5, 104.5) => 4.25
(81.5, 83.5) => 4.44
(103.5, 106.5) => 4.34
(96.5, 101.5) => 3.69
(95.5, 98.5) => 3.68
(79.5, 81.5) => 4.6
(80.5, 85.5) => 4.49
